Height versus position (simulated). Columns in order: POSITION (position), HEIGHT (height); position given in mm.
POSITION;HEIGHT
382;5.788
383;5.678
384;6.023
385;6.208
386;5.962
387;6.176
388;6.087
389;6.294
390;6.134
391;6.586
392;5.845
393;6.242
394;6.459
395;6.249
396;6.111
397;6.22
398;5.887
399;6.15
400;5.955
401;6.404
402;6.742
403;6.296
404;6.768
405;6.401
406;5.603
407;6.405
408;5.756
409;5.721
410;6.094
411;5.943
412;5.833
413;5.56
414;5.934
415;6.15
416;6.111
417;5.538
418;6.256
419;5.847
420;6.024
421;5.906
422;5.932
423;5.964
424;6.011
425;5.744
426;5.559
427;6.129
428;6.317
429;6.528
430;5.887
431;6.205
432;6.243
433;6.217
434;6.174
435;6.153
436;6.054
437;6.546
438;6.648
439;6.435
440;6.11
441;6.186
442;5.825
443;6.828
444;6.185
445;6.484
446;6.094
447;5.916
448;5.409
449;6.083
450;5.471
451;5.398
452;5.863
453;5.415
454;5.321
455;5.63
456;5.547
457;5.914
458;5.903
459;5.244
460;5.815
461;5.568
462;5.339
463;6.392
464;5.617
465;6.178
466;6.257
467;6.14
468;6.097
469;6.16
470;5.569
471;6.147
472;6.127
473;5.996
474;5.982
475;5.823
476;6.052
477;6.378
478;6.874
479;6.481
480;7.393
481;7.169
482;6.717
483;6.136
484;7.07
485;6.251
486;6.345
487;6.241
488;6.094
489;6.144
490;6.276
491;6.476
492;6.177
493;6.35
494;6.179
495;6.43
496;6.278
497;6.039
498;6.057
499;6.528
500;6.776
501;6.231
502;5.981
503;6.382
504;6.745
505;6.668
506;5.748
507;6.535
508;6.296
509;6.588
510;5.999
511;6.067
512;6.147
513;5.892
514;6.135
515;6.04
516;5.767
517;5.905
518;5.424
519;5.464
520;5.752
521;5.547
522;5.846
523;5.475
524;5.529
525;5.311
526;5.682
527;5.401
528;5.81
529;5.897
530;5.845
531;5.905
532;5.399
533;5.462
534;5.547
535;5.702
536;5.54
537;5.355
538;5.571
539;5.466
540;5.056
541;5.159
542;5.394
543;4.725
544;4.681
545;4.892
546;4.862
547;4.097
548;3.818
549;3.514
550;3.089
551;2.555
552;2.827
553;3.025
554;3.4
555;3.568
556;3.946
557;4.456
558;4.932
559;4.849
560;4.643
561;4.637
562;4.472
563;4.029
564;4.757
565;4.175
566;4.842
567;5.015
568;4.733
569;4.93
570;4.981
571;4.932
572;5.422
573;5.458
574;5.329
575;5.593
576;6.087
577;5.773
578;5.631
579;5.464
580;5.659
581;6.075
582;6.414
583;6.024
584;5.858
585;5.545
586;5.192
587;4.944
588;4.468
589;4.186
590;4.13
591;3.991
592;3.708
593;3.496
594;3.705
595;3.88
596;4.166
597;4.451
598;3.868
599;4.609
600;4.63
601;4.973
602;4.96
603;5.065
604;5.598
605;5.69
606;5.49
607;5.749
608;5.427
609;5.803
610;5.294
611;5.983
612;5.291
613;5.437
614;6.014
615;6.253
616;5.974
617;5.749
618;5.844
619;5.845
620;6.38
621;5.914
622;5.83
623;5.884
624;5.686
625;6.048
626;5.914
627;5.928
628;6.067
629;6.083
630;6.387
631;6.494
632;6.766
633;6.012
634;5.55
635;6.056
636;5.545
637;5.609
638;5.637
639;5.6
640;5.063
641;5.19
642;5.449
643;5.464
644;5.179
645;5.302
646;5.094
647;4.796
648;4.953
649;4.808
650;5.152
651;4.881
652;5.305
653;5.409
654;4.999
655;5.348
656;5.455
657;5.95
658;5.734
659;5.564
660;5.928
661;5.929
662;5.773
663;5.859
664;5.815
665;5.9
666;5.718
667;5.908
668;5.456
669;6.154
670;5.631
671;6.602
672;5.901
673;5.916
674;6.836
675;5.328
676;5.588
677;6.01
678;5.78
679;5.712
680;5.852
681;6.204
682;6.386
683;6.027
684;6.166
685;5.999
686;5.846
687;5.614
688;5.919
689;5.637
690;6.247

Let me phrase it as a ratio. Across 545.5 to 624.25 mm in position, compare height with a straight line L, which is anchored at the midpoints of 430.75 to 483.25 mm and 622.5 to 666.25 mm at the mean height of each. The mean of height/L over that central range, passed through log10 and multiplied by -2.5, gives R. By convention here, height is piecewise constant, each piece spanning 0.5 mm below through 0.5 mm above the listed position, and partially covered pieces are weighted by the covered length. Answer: 0.17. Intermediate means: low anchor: 6.07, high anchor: 5.62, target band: 4.92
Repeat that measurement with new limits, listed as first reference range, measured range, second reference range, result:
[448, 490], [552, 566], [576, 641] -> 0.322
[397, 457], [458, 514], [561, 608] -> -0.110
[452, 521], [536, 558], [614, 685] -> 0.359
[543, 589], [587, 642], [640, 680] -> -0.035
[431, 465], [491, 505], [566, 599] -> -0.138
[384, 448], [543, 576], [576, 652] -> 0.253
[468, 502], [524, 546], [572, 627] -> 0.091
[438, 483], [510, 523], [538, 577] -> -0.125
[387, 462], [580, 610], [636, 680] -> 0.160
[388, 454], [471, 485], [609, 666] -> -0.085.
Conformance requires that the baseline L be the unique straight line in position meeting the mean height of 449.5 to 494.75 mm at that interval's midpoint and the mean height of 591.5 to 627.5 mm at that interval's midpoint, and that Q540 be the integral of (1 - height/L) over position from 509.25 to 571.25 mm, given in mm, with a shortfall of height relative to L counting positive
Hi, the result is 7.59 mm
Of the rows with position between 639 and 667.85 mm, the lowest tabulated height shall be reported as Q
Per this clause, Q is 4.796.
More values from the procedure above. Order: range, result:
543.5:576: 2.555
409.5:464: 5.244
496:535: 5.311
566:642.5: 3.496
